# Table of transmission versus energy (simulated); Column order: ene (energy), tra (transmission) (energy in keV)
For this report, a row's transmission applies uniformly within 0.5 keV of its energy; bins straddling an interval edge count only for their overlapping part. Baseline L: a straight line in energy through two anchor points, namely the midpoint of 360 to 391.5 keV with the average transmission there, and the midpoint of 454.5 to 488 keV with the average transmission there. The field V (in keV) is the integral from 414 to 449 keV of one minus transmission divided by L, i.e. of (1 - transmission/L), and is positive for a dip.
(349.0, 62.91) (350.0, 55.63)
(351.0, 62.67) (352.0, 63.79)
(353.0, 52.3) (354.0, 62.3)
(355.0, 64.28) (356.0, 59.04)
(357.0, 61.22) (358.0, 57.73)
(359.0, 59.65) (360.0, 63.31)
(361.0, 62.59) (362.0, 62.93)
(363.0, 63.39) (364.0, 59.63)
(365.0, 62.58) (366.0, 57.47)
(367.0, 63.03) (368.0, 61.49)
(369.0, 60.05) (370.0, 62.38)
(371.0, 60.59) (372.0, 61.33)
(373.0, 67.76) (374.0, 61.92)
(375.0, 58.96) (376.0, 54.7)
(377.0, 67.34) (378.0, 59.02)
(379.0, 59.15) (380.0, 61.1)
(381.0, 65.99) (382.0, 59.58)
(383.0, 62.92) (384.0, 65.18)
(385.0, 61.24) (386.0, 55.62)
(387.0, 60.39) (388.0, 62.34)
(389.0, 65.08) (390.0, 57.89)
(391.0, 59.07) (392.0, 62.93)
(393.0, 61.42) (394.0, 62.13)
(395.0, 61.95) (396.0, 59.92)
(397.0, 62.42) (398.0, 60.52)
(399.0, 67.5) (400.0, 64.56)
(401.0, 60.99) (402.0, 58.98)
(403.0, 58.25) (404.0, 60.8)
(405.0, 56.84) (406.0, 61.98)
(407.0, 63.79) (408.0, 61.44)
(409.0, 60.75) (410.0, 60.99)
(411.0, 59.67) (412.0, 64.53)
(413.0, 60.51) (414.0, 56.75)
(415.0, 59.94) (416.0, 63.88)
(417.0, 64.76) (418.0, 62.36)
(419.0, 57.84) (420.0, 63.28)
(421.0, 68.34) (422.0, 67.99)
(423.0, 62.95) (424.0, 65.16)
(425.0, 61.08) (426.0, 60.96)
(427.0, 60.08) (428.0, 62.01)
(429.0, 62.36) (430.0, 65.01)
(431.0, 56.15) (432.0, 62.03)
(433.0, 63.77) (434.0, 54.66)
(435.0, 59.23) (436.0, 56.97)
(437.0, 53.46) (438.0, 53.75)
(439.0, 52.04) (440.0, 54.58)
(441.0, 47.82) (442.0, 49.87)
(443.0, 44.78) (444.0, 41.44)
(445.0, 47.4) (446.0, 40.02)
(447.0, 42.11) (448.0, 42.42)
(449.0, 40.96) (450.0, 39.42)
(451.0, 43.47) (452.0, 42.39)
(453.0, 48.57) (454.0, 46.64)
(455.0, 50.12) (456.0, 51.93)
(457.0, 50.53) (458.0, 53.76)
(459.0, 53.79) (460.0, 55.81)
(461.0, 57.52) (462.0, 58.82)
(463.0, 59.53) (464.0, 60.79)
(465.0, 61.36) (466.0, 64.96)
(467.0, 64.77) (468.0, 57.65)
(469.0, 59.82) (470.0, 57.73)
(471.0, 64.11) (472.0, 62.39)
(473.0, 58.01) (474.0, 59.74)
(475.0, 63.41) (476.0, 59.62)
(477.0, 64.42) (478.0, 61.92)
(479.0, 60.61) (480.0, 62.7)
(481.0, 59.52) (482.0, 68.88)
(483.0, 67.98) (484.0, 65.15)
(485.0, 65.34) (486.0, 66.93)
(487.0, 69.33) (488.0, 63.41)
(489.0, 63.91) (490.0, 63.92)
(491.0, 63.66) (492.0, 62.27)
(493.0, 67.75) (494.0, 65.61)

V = 2.5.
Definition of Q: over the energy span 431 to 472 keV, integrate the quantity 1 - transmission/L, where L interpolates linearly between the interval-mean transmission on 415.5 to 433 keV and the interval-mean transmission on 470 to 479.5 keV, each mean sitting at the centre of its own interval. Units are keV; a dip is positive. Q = 6.0 keV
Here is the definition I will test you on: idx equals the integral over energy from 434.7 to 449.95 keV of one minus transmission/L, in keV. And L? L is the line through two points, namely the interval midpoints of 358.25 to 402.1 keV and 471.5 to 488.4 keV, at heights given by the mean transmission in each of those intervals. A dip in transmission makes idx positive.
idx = 3.6 keV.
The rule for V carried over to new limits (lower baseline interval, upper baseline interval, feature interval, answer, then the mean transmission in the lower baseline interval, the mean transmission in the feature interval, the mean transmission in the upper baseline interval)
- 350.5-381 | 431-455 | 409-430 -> -3.8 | 61.2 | 62.3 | 49.2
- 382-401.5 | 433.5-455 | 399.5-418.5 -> -1.3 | 61.7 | 61.1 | 47.8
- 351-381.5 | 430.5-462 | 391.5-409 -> -1.5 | 61.3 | 61.5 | 50.4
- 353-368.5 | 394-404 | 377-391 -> 0.0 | 61.1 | 61.3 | 61.7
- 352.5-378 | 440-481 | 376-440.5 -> -3.5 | 61.1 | 61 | 53.9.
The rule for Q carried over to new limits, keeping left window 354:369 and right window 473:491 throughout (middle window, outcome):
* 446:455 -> 2.80 keV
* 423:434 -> 0.19 keV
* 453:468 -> 1.68 keV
